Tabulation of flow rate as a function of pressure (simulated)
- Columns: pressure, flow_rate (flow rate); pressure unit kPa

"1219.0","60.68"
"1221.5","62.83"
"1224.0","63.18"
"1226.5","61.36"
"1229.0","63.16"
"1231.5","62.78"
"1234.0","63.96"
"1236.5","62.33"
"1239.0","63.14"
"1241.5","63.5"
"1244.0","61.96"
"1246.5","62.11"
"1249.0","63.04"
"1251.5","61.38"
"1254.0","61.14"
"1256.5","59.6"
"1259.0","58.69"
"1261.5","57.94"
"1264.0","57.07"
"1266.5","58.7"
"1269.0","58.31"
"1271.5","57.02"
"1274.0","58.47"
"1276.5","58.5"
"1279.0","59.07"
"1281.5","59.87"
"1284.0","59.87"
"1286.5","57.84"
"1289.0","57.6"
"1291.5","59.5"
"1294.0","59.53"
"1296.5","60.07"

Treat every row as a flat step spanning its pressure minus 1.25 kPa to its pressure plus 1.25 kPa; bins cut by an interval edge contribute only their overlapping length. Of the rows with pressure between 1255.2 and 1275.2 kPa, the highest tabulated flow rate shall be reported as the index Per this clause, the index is 59.6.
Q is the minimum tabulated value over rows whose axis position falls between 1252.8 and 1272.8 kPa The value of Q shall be 57.02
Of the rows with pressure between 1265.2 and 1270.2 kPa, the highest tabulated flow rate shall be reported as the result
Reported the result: 58.7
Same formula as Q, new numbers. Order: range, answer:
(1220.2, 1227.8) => 61.36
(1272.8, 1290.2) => 57.6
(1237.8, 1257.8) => 59.6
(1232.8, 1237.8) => 62.33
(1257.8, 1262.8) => 57.94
